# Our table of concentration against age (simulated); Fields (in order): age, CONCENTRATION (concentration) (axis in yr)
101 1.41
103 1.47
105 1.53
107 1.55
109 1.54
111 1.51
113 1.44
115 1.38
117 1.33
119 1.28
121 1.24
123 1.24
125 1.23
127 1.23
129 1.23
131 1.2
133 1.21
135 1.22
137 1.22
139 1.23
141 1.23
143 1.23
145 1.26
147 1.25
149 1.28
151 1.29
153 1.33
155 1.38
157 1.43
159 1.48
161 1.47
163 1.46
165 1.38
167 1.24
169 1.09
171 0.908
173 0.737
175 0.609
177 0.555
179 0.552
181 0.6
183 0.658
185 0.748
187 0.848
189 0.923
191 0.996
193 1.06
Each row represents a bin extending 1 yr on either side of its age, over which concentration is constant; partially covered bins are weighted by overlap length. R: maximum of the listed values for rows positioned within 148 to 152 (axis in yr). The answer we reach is 1.29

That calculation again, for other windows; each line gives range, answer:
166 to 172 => 1.24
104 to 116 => 1.55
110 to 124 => 1.51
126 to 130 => 1.23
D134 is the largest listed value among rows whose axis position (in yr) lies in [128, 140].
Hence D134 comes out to 1.23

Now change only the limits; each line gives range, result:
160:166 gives 1.47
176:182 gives 0.6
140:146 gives 1.26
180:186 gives 0.748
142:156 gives 1.38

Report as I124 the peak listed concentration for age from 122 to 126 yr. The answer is 1.24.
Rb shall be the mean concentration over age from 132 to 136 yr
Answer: 1.21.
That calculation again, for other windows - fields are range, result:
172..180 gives 0.613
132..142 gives 1.22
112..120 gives 1.36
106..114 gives 1.51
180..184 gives 0.629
